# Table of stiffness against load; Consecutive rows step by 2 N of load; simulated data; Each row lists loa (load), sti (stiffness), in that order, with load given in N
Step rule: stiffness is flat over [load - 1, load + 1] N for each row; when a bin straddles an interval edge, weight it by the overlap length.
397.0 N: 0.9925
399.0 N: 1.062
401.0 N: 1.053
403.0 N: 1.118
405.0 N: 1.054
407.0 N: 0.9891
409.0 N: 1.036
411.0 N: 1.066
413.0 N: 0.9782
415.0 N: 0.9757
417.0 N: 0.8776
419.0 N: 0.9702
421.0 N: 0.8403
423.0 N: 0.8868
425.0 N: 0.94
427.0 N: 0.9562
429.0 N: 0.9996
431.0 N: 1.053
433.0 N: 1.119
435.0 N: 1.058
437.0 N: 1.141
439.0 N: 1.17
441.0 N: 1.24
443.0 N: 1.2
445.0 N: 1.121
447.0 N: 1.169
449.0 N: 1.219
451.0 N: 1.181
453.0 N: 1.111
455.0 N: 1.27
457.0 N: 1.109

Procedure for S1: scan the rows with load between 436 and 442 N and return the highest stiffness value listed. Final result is 1.24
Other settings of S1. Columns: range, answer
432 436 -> 1.119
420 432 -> 1.053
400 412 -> 1.118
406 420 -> 1.066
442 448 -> 1.2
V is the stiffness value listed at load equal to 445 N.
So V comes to 1.121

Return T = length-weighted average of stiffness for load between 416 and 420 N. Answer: 0.924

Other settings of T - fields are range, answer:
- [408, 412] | 1.05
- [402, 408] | 1.05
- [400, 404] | 1.09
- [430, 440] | 1.11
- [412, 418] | 0.944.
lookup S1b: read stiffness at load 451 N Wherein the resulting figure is 1.181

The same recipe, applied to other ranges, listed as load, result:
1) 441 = 1.24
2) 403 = 1.118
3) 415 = 0.9757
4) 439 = 1.17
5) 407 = 0.9891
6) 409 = 1.036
